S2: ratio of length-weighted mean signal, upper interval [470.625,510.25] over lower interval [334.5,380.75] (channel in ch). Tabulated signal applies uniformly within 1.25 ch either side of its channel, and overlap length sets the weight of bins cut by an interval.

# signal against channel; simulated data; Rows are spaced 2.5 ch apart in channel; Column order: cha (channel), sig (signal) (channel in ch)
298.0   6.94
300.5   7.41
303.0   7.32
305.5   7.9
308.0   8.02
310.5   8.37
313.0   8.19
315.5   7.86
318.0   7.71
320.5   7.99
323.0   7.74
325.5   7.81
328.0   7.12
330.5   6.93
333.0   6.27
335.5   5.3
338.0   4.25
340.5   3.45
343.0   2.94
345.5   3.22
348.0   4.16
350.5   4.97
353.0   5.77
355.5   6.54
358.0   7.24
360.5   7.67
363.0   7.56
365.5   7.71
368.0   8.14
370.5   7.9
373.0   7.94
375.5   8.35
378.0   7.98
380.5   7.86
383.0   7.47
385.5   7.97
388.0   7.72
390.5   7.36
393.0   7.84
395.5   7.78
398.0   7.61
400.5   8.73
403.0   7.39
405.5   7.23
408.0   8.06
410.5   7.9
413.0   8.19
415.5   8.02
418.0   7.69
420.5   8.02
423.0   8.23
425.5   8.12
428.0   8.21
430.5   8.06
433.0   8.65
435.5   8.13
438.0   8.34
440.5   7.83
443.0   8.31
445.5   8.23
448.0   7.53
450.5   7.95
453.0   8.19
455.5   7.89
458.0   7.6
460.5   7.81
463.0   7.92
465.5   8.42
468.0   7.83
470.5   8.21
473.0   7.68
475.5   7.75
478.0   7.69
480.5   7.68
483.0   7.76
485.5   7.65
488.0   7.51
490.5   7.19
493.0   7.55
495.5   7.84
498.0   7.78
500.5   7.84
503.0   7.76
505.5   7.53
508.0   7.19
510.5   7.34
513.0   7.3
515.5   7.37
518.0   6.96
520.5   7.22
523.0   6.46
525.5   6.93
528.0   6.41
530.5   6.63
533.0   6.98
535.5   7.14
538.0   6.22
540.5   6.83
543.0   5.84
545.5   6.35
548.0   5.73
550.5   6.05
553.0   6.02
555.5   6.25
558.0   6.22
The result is 1.2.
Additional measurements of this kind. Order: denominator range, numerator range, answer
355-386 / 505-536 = 0.91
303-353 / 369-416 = 1.24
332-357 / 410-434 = 1.73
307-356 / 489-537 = 1.16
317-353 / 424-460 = 1.42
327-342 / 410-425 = 1.46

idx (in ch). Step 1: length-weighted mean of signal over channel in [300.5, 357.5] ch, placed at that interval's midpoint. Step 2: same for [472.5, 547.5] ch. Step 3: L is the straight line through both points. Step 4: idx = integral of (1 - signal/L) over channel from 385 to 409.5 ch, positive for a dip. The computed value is -3.9 ch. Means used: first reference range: 6.39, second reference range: 7.19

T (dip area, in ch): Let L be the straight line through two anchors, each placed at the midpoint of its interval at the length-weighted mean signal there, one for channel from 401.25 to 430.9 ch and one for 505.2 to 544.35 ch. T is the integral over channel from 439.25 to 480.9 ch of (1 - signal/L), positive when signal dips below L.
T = -2.3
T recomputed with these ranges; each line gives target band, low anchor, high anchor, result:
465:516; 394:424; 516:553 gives -4.6 ch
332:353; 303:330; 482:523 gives 9.2 ch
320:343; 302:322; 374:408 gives 5.3 ch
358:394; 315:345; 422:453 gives -4.1 ch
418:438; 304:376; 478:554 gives -3.8 ch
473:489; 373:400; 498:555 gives -1.2 ch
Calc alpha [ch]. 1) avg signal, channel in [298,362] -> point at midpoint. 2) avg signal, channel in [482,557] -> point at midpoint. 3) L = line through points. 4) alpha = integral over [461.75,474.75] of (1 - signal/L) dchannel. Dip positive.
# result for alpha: -2.2 ch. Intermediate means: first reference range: 6.5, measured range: 8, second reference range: 6.98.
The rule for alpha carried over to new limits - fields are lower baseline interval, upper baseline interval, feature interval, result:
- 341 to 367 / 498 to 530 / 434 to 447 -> -3.3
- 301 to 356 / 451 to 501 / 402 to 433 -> -3.1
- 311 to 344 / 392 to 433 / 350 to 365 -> 0.6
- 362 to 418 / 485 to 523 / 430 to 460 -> -1.6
